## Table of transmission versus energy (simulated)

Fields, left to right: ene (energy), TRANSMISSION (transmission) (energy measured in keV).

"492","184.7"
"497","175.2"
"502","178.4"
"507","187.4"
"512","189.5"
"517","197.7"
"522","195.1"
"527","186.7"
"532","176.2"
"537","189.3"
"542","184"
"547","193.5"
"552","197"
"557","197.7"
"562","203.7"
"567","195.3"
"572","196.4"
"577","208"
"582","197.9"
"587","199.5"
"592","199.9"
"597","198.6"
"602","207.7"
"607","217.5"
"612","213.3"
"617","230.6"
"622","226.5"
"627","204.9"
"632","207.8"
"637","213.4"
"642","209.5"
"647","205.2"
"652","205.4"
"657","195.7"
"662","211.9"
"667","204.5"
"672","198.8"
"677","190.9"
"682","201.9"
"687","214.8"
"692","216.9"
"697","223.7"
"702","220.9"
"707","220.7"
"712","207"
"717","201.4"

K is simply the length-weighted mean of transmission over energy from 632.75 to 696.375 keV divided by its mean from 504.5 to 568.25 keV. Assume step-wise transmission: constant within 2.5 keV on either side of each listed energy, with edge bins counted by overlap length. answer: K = 1.1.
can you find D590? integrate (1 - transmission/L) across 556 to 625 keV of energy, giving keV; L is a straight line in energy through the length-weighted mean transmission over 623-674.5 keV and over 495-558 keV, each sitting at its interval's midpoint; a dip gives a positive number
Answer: -3.2 keV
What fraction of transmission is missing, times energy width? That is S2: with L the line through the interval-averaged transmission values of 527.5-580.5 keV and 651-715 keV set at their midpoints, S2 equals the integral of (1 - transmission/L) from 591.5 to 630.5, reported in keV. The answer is -2.42 keV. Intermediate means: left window 194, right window 209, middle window 213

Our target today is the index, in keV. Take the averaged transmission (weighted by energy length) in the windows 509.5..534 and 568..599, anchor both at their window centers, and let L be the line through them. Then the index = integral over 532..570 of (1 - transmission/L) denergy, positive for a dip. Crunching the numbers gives 0.2 keV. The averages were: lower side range 189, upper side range 200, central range 193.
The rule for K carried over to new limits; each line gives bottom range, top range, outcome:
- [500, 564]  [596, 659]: 1.11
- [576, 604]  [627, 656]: 1.03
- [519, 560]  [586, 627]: 1.11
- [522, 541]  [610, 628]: 1.19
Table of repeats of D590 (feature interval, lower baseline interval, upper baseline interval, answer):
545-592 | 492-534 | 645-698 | -1.47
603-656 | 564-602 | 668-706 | -2.17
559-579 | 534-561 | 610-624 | 0.16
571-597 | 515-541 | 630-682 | -0.67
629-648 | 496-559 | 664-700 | -0.65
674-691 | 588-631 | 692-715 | 0.99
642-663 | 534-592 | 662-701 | 0.07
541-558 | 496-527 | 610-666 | 0.12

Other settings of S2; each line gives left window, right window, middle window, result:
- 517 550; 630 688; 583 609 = -0.99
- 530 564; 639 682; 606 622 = -1.89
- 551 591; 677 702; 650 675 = 0.80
